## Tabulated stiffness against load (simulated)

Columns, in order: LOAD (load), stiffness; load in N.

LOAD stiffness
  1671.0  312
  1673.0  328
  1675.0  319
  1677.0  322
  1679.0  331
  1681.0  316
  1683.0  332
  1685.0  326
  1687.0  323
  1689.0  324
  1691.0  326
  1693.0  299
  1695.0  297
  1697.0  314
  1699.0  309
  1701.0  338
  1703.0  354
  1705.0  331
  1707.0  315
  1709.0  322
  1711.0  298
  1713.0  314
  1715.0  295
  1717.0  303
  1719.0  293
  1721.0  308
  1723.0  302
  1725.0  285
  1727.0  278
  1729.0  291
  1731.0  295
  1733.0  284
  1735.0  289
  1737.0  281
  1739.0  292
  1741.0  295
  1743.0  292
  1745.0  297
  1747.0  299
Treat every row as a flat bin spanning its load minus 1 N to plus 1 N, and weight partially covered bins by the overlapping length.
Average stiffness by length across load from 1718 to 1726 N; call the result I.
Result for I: 297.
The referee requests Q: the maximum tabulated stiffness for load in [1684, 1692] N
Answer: 326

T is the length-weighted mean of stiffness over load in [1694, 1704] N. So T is 322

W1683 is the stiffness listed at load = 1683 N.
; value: 332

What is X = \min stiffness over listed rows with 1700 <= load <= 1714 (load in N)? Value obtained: 298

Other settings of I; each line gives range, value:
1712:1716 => 304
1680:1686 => 325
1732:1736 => 286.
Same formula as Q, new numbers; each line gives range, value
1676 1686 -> 332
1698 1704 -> 354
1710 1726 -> 314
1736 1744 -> 295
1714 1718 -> 303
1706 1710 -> 322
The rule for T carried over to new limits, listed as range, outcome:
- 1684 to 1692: 325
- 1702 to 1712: 324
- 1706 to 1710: 318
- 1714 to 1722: 300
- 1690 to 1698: 309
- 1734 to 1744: 290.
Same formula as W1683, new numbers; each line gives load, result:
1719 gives 293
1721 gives 308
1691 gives 326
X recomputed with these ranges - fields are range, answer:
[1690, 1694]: 299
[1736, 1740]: 281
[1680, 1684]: 316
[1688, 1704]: 297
